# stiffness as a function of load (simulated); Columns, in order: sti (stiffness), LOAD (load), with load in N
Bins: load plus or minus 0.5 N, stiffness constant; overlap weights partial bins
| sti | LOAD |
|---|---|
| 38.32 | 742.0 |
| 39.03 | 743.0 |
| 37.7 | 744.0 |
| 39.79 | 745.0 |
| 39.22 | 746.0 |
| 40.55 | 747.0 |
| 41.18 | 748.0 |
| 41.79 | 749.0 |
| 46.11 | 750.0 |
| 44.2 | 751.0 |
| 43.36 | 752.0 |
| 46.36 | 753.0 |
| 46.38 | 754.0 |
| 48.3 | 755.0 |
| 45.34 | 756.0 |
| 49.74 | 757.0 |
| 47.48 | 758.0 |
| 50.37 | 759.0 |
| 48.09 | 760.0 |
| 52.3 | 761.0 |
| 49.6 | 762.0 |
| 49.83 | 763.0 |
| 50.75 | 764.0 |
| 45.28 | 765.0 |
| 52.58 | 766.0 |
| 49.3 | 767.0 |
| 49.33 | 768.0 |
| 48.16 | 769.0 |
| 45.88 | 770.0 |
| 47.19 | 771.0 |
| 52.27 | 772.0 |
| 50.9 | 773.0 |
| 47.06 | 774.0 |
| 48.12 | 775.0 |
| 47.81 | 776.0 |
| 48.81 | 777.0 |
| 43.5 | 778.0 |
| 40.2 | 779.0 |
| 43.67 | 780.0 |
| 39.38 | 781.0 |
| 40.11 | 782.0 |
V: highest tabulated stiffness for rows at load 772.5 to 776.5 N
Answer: 50.9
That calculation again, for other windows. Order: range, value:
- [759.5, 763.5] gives 52.3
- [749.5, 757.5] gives 49.74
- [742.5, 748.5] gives 41.18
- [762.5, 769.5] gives 52.58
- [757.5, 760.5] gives 50.37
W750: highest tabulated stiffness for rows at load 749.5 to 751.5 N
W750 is 46.11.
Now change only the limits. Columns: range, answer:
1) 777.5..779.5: 43.5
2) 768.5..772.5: 52.27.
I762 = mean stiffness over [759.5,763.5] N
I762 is 50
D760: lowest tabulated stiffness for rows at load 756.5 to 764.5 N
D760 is 47.48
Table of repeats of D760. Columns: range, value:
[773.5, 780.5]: 40.2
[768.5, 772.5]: 45.88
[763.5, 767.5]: 45.28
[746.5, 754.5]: 40.55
